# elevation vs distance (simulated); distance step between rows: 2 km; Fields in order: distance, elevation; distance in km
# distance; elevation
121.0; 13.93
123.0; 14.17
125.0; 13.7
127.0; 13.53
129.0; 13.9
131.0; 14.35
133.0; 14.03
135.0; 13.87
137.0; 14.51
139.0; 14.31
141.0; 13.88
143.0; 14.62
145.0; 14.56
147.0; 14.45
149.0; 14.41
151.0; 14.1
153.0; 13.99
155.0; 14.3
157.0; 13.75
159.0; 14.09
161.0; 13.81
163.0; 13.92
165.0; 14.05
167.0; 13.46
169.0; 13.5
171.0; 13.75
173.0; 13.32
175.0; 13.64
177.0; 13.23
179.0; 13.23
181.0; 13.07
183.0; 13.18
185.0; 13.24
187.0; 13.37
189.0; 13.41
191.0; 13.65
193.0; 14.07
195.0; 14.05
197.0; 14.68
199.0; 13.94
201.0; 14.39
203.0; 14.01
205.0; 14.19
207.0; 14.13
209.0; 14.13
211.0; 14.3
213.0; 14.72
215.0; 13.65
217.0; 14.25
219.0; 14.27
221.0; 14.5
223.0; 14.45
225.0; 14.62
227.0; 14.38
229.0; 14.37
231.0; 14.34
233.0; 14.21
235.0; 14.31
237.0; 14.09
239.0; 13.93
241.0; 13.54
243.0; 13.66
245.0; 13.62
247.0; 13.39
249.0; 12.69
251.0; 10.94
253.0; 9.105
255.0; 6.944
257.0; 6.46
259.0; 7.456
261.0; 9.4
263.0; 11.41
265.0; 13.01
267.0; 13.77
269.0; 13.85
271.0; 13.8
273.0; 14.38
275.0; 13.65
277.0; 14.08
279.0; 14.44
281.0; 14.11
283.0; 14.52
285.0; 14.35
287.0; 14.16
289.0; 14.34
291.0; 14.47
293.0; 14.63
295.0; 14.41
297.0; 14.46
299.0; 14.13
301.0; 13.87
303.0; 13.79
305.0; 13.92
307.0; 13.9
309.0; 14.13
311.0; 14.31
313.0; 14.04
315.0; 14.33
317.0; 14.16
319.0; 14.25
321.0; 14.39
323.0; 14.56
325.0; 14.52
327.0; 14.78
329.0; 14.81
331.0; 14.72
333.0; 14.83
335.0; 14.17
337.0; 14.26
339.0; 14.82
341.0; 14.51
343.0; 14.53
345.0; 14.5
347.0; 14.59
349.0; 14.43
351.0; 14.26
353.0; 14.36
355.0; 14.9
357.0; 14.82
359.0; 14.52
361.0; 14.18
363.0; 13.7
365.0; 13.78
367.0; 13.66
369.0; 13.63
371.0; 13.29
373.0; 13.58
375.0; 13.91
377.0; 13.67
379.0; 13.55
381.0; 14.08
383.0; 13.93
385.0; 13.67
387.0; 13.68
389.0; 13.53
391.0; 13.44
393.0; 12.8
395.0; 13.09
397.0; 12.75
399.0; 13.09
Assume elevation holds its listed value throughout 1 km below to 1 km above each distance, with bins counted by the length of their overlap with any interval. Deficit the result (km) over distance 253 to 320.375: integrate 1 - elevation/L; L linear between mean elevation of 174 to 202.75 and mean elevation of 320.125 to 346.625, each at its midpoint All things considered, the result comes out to 5.2 km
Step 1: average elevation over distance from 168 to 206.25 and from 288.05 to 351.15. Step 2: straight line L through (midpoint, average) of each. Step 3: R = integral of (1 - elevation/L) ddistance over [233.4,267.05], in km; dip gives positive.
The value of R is 5.7 km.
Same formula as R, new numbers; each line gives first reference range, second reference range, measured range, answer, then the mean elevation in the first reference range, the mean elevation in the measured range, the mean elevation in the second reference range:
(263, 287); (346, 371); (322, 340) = -0.7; 13.9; 14.6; 14.2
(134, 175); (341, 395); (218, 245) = -0.4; 14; 14.2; 14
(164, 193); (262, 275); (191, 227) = -2.2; 13.5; 14.2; 13.4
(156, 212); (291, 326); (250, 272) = 5.5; 13.8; 10.6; 14.2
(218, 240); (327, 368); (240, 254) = 1.9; 14.3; 12.4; 14.4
